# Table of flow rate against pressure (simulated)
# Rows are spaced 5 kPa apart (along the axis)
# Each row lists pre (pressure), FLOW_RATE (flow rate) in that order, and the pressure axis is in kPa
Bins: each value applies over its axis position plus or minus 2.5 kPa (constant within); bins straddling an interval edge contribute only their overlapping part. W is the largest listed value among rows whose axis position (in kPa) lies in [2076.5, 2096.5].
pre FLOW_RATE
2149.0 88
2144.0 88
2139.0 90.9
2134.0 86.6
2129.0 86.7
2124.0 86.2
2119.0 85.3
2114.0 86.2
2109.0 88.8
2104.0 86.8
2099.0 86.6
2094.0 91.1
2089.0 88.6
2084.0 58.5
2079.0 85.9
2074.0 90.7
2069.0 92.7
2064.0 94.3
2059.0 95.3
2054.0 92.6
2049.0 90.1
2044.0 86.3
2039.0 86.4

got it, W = 91.1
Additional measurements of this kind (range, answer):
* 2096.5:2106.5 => 86.8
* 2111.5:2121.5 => 86.2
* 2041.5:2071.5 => 95.3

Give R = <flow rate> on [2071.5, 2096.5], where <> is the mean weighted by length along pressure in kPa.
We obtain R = 83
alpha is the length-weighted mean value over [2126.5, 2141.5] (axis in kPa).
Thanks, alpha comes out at 88.1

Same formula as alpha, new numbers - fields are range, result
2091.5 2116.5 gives 87.9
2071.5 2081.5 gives 88.3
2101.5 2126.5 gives 86.7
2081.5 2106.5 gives 82.3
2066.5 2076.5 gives 91.7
